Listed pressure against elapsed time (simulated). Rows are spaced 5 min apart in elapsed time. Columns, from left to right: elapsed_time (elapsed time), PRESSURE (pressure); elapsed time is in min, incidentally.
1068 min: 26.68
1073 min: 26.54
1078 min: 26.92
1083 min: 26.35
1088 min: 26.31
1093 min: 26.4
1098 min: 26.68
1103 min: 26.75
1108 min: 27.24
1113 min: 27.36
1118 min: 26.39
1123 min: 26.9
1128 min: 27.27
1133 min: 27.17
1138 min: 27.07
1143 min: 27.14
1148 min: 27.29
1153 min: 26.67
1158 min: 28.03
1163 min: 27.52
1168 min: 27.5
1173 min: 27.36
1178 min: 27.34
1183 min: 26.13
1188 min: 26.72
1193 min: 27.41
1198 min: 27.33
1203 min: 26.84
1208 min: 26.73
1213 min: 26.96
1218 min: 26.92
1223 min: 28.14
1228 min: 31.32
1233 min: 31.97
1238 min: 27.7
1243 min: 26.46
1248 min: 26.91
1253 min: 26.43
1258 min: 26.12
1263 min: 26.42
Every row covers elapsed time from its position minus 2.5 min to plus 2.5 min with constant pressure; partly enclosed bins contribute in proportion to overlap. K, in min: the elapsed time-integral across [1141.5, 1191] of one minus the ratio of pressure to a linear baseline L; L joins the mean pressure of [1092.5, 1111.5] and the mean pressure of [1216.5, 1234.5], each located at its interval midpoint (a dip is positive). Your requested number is 1.92 min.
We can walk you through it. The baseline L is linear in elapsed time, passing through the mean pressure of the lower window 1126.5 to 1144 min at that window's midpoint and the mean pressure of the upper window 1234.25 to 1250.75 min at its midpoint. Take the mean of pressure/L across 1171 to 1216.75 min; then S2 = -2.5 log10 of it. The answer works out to 0.01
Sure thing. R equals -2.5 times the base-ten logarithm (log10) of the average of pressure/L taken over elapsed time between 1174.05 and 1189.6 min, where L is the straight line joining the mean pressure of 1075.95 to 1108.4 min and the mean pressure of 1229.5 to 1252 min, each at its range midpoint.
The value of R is 0.03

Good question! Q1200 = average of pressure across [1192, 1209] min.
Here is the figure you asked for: 27.1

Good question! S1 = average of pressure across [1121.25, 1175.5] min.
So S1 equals 27.3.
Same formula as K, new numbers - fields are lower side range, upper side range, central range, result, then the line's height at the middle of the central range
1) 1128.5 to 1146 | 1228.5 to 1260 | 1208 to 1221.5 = 0.33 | 27.7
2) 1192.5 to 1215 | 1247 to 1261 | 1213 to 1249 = -2.35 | 26.7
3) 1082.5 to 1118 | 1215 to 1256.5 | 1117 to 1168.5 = -0.02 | 27.2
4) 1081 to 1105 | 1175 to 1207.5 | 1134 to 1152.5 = -0.27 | 26.7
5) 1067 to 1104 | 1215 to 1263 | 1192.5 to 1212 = 0.39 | 27.6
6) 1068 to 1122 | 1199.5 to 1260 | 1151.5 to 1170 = -0.19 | 27.2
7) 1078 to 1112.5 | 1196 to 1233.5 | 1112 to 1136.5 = 0.03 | 27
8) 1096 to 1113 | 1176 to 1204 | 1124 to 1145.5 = -0.14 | 27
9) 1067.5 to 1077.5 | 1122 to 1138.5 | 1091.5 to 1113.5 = 0.03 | 26.9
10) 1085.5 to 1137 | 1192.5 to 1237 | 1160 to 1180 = 0.12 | 27.6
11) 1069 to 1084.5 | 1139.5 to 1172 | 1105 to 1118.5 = -0.06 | 26.9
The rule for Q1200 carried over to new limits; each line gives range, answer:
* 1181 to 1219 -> 26.9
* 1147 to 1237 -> 27.7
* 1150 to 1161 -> 27.4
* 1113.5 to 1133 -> 26.9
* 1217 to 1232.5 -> 29.4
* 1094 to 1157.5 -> 27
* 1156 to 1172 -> 27.6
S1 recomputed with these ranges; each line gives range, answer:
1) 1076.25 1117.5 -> 26.7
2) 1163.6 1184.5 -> 27.2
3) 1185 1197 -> 27.1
